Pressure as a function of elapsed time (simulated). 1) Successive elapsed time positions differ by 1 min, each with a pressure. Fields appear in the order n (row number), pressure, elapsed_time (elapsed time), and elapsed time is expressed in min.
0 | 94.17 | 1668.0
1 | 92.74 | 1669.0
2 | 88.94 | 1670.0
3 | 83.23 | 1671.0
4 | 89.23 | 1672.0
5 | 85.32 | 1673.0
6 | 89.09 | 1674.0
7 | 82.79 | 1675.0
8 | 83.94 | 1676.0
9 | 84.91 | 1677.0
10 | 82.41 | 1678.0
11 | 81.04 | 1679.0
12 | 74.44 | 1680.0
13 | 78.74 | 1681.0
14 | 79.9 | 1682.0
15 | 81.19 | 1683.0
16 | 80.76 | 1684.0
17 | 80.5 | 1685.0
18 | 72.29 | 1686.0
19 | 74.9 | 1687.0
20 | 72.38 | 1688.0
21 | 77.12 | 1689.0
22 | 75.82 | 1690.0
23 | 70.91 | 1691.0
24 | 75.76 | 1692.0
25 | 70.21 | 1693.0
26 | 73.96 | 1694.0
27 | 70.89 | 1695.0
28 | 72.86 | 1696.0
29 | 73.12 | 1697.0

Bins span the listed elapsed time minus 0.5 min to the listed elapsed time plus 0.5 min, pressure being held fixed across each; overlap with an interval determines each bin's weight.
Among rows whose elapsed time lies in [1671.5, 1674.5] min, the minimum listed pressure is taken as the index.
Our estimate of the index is 85.32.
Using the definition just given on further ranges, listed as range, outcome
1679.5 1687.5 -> 72.29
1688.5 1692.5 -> 70.91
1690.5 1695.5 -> 70.21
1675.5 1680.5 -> 74.44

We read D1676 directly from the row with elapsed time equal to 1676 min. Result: 83.94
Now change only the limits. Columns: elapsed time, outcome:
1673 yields 85.32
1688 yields 72.38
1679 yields 81.04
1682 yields 79.9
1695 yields 70.89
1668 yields 94.17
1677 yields 84.91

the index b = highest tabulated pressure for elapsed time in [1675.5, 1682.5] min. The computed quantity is 84.91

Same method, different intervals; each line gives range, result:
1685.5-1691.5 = 77.12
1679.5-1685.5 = 81.19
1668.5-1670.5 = 92.74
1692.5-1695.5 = 73.96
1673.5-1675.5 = 89.09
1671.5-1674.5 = 89.23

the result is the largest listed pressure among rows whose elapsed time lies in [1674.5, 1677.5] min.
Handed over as 84.91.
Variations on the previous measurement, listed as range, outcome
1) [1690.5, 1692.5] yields 75.76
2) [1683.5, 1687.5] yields 80.76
